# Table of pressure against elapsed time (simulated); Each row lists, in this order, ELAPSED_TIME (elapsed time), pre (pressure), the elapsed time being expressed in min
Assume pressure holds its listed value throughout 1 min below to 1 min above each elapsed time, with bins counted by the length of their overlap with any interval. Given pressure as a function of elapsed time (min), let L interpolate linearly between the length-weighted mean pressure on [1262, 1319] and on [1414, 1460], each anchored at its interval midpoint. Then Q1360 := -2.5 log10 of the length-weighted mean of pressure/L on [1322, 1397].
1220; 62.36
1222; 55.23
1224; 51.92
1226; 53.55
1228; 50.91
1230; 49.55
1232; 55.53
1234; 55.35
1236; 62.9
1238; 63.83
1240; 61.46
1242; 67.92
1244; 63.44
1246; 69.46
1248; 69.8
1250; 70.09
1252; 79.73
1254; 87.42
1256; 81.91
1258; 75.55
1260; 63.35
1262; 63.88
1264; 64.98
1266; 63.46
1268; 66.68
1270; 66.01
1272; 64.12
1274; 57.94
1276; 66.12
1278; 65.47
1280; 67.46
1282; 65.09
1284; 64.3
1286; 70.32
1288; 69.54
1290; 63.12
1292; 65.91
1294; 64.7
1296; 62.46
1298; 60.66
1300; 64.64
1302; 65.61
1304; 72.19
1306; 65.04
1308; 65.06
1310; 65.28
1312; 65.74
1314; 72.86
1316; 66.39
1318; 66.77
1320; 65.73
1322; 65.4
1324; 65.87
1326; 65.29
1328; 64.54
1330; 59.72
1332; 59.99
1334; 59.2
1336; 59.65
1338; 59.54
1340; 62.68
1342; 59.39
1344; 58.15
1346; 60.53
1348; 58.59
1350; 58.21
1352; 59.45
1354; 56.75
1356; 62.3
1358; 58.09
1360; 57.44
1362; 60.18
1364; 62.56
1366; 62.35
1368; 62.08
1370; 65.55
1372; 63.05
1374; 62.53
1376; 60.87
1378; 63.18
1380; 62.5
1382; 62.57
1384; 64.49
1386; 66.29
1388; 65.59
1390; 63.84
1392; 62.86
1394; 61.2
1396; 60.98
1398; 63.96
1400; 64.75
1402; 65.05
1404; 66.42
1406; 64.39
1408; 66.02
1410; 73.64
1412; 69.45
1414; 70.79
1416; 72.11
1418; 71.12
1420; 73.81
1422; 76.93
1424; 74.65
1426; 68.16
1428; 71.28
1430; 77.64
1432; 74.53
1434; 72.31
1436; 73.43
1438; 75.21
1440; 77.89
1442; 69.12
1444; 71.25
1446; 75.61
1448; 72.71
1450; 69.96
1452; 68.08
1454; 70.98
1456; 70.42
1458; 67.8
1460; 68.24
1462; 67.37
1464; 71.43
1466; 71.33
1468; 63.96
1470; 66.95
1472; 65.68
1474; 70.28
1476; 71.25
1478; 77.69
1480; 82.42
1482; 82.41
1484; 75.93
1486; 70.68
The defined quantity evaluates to 0.12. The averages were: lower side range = 65.6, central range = 61.6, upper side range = 72.4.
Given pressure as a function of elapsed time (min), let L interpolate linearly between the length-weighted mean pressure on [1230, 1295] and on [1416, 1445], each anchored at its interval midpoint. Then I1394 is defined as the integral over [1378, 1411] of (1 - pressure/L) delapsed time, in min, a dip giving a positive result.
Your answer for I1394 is 3.3 min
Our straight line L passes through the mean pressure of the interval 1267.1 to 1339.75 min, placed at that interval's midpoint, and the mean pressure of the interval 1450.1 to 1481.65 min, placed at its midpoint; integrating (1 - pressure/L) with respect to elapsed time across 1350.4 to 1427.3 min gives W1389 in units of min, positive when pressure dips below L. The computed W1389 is 3.3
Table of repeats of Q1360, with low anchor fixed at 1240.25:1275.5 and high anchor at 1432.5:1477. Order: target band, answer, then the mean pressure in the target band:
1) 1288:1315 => 0.06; 65.8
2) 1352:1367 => 0.17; 59.9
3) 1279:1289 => 0.03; 67.3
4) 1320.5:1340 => 0.12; 62.3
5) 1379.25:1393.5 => 0.10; 63.9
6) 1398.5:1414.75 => 0.04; 67.4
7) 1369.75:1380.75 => 0.12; 62.8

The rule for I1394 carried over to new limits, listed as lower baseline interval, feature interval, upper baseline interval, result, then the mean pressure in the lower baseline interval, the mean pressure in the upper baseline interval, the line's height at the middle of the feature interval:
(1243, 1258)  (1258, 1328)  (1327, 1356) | 2.0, 74.6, 59.8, 67.7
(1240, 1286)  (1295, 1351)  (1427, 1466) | 4.9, 68.3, 71.8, 69.4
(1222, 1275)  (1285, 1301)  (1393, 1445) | 0.2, 64.5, 70.2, 66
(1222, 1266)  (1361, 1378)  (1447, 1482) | 1.4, 64.6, 70.7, 68.1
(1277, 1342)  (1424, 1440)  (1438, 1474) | -1.0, 64.8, 70.1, 69.2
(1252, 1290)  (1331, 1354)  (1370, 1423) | 2.6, 68.2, 66.1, 67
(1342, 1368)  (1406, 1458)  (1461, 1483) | -3.4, 59.6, 71.9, 67.7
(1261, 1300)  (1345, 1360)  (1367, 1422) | 1.5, 64.8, 65.7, 65.4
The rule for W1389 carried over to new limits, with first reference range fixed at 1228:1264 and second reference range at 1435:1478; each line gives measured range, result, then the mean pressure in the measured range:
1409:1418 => -0.2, 71.5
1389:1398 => 0.9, 62.4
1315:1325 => 0.3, 66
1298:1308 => 0.2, 66.1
